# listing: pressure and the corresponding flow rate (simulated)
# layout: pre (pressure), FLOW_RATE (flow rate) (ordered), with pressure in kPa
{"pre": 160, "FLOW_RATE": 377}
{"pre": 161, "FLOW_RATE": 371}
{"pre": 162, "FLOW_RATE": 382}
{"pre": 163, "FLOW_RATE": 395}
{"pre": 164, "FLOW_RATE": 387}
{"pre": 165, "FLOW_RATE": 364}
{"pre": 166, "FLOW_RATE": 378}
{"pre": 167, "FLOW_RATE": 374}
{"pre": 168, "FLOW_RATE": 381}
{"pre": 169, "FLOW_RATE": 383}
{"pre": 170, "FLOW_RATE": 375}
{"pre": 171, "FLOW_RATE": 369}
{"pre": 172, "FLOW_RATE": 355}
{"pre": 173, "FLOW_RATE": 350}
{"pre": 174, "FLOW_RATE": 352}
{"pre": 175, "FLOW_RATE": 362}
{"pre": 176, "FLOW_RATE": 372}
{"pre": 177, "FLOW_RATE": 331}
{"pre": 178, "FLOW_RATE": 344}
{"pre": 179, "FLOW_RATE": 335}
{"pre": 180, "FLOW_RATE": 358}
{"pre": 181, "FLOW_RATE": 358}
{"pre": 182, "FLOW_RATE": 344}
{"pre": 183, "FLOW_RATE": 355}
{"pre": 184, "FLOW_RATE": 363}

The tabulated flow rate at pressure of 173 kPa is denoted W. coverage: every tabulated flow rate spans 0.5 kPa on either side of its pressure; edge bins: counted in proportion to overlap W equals 350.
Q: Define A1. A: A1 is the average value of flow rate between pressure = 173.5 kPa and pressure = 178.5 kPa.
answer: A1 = 352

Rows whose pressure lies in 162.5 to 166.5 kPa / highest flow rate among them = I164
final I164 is 395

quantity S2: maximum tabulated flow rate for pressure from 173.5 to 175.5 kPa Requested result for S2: 362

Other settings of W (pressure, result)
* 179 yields 335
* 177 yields 331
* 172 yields 355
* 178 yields 344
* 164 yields 387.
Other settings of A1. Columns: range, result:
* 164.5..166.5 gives 371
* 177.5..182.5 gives 348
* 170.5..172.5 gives 362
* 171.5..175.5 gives 355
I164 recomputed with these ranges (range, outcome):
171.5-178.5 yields 372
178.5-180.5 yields 358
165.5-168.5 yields 381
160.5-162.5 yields 382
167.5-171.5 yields 383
